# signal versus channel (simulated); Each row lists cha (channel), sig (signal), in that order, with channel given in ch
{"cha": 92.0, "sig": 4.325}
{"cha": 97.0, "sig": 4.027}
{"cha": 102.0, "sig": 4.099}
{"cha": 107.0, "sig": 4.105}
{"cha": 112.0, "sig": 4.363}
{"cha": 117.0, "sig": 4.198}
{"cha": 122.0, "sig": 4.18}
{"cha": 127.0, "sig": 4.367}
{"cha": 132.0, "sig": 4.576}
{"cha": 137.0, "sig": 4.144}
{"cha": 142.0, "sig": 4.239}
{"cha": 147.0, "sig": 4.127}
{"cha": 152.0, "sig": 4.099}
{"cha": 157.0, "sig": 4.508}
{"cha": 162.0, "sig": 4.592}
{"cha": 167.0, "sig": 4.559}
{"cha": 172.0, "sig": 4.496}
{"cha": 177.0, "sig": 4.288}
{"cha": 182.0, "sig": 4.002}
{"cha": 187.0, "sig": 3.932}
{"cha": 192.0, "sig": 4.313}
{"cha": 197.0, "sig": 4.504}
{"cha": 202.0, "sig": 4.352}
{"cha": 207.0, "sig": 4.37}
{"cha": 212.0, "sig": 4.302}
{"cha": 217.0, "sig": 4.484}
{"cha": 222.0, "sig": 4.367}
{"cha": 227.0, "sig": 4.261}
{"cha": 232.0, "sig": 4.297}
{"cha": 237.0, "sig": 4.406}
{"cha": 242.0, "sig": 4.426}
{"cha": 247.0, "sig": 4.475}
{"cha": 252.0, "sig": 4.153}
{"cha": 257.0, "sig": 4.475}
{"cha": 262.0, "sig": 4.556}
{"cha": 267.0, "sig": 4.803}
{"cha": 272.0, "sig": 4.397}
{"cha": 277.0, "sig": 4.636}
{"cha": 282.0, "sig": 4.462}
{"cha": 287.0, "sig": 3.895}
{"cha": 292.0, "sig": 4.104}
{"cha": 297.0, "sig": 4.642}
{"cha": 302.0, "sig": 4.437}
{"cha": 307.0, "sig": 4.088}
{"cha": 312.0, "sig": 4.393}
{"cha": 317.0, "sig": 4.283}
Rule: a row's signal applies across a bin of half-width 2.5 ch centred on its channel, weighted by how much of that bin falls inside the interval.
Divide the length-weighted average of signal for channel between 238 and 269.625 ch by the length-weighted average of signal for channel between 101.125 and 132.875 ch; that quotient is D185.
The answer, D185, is 1.05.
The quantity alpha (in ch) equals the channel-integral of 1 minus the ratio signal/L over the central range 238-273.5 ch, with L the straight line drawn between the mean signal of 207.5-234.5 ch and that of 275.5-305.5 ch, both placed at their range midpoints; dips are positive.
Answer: -1.02 ch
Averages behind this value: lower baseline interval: 4.34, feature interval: 4.47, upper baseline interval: 4.34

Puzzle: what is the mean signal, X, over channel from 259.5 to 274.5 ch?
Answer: 4.59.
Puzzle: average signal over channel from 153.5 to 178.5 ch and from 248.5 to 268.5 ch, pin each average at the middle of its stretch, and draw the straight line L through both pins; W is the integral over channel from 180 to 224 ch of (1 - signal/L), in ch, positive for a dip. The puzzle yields 1.8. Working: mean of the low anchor 4.48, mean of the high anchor 4.48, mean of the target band 4.29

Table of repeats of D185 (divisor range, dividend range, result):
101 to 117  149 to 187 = 1.03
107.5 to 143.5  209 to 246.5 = 1.02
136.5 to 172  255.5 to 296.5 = 1.02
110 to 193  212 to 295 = 1.02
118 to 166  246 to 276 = 1.04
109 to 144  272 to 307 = 1.01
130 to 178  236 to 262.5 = 1.01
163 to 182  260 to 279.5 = 1.05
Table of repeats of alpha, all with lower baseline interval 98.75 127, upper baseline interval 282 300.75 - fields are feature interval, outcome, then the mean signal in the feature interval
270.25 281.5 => -0.68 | 4.51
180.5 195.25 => 0.41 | 4.11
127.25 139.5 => -0.45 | 4.36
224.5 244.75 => -0.51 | 4.35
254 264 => -0.58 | 4.5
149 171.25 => -1.16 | 4.44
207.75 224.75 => -0.58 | 4.38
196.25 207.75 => -0.46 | 4.4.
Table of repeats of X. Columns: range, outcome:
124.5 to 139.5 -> 4.36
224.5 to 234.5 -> 4.28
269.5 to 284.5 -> 4.5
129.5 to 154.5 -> 4.24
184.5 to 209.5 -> 4.29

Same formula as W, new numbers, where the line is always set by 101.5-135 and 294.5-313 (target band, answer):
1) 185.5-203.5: 0.14 ch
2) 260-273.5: -0.72 ch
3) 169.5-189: 0.58 ch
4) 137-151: 0.41 ch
